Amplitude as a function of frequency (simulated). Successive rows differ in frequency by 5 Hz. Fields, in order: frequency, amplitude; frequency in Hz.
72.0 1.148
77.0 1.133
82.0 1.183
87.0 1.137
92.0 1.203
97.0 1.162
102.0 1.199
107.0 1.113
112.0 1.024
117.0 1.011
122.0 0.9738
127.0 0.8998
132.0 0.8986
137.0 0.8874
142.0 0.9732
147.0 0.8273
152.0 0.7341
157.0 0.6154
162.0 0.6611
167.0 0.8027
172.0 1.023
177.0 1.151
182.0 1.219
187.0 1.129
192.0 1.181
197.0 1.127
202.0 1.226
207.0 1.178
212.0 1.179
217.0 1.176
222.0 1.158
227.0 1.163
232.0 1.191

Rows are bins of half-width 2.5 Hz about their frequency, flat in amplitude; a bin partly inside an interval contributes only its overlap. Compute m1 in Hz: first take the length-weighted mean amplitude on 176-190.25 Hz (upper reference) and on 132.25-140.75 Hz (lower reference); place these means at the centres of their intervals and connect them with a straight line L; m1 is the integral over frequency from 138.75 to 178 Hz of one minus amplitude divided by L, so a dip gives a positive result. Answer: 7.2 Hz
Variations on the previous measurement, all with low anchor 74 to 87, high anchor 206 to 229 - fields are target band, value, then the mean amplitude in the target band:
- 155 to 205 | 6.3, 1.02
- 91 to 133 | 3.7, 1.05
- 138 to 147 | 1.9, 0.918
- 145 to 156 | 3.8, 0.756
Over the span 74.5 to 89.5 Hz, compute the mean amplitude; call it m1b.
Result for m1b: 1.15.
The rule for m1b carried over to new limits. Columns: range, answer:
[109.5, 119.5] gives 1.02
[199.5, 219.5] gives 1.19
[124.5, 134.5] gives 0.899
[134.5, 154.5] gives 0.855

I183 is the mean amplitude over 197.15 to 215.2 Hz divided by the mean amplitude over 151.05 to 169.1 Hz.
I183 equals 1.70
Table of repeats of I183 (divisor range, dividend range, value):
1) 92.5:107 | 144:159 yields 0.63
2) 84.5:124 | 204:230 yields 1.06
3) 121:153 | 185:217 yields 1.32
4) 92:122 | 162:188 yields 0.93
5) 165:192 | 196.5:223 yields 1.09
